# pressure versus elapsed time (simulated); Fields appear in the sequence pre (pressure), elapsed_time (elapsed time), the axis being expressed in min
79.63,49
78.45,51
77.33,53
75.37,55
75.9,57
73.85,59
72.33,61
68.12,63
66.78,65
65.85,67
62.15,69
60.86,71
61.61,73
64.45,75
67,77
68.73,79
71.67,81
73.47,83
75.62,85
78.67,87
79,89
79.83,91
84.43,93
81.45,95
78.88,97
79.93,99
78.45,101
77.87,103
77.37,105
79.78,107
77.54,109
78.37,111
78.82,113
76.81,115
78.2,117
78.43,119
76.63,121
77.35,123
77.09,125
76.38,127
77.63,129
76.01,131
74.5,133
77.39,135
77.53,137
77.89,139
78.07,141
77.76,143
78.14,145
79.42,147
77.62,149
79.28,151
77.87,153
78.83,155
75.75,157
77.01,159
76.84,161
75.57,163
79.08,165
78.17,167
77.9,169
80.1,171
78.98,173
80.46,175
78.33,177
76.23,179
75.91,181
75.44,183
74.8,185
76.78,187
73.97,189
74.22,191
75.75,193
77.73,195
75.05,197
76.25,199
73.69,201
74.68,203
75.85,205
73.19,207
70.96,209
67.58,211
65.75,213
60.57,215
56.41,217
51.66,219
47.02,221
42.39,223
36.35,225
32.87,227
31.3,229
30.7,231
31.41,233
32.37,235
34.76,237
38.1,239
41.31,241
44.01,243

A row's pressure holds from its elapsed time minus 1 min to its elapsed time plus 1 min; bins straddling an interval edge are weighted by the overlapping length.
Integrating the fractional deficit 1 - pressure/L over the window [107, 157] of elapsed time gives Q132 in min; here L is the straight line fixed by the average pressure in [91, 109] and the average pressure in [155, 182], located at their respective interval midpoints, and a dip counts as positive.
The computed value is 0.7 min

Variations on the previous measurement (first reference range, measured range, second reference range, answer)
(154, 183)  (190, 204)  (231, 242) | -3.6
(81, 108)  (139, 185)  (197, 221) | -3.8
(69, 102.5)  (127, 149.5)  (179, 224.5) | -1.9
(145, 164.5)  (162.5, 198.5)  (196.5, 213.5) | -0.9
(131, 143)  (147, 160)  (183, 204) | -0.2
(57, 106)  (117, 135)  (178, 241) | -2.3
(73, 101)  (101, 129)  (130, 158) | -0.5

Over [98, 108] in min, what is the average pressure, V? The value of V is 78.7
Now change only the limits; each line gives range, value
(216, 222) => 51.7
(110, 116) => 78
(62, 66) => 67.5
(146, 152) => 78.8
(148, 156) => 78.4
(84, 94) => 79.5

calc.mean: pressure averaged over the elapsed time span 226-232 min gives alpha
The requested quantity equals 31.6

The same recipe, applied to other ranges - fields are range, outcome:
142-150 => 78.2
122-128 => 76.9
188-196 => 75.4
